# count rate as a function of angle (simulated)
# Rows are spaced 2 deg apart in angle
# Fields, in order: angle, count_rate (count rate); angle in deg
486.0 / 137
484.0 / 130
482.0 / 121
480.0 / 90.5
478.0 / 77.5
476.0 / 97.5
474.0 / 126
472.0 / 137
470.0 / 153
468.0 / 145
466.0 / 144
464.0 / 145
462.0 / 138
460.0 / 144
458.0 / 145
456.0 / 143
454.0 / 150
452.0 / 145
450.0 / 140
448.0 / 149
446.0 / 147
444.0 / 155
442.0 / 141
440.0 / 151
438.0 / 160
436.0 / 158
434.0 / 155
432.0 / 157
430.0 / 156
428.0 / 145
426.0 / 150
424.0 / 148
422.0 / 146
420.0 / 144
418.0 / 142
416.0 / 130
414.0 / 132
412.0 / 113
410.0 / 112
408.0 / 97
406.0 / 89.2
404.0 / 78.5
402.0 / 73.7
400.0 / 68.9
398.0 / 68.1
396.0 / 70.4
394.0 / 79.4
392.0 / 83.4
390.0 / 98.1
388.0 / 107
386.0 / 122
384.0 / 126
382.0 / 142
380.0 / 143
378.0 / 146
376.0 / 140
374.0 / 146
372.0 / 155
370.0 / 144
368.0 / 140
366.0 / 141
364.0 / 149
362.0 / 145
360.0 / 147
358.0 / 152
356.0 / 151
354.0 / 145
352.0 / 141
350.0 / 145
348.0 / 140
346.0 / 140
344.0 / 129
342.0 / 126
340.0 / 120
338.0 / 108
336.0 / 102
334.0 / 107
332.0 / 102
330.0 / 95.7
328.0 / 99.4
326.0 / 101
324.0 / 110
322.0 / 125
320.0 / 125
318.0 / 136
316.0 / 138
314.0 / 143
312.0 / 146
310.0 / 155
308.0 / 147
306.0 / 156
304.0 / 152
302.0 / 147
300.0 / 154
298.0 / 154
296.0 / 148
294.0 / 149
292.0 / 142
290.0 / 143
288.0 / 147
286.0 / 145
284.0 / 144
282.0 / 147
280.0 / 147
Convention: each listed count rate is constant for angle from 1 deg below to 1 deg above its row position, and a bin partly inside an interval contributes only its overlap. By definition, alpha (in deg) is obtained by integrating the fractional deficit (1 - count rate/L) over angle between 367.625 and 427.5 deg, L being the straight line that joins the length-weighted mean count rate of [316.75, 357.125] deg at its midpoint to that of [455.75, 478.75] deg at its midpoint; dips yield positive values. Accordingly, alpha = 4.5 deg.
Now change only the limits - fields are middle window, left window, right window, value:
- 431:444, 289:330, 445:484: -1.9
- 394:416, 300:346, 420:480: 7.3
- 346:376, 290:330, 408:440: -1.3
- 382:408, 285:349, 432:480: 8.7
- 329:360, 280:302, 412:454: 4.1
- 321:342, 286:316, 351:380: 5.6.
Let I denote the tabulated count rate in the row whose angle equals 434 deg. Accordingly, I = 155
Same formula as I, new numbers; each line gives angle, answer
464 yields 145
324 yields 110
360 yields 147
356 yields 151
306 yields 156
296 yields 148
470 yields 153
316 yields 138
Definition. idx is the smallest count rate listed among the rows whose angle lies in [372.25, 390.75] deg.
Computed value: 98.1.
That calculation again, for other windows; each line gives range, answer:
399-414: 68.9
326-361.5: 95.7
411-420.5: 113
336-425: 68.1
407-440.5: 97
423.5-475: 126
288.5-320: 125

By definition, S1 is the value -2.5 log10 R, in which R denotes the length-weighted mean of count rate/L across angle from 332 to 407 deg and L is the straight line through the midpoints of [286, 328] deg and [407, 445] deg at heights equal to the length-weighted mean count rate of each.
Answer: 0.16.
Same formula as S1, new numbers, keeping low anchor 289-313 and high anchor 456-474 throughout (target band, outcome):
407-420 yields 0.180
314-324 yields 0.145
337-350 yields 0.151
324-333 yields 0.421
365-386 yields 0.038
